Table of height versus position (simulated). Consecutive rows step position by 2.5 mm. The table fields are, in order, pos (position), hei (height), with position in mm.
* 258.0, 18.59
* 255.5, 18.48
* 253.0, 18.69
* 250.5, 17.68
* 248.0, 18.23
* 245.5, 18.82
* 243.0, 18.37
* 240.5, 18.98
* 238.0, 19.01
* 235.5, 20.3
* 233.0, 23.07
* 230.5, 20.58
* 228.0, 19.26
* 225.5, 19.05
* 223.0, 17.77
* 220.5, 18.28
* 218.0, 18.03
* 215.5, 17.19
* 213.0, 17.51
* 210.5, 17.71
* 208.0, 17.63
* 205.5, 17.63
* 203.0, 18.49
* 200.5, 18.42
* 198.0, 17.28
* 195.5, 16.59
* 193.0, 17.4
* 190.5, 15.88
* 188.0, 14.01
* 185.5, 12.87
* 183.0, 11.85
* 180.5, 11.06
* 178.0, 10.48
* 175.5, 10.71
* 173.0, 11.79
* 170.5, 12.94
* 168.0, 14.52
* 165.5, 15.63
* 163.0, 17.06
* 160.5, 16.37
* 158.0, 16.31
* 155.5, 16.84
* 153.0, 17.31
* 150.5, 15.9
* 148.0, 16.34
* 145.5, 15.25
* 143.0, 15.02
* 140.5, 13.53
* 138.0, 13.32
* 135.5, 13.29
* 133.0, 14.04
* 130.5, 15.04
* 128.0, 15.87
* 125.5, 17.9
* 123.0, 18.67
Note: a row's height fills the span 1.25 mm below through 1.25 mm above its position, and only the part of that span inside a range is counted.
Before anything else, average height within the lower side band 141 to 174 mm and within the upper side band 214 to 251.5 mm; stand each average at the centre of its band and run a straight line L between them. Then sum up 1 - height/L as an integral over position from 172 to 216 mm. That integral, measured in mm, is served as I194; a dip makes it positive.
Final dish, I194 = 5.13 mm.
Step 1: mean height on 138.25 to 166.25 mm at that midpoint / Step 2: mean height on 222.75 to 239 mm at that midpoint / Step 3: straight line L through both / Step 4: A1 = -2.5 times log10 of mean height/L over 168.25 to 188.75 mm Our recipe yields 0.39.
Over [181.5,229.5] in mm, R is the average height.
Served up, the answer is 17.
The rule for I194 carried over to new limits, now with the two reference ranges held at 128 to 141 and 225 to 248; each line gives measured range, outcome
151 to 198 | 4.83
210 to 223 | 0.57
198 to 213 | 0.06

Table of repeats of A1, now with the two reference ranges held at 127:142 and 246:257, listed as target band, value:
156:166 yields -0.09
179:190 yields 0.25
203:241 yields -0.09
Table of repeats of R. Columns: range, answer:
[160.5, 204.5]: 14.6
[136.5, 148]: 14.5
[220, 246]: 19.5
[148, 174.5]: 15.5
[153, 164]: 16.7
